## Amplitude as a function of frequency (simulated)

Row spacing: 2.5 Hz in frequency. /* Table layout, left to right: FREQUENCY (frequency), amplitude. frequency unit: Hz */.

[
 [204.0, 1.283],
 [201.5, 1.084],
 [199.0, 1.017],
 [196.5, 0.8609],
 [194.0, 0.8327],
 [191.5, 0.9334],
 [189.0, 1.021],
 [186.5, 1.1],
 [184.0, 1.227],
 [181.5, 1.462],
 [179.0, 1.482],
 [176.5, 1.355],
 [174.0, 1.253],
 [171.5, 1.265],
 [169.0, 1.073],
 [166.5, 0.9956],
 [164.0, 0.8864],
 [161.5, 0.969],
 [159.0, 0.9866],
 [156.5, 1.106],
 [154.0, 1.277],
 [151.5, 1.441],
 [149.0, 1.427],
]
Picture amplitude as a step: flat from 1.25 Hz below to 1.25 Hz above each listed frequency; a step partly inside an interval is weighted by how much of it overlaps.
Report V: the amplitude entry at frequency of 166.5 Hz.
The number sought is 0.9956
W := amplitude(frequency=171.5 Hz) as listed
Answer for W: 1.265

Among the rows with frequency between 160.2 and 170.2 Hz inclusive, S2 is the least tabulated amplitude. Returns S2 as 0.8864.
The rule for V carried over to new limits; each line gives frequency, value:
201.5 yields 1.084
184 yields 1.227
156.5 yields 1.106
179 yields 1.482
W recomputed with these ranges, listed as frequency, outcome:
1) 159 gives 0.9866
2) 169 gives 1.073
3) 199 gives 1.017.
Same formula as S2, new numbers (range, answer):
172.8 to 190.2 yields 1.021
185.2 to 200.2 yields 0.8327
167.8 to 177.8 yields 1.073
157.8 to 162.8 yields 0.969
